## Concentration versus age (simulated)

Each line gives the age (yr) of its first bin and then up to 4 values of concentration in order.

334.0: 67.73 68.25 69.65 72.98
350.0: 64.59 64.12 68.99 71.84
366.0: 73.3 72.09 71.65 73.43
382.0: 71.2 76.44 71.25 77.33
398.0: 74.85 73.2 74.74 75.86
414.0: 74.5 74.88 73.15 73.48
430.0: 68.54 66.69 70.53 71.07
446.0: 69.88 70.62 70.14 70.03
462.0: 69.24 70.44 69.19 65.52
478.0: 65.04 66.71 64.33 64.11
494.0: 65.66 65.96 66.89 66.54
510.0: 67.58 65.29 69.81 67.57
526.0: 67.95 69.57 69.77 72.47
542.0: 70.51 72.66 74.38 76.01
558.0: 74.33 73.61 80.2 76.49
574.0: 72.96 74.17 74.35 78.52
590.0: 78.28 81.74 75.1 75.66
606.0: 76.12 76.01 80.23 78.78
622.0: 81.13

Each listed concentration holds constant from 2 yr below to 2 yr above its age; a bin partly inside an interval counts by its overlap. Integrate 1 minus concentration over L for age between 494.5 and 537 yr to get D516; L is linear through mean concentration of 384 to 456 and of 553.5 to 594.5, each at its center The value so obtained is 4.1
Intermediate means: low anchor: 72.6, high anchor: 76.2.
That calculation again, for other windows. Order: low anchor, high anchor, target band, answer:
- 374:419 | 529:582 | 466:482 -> 1.5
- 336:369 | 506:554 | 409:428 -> -1.3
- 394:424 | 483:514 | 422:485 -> 1.0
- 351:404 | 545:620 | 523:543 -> 1.4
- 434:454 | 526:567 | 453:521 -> 3.9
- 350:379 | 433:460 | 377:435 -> -2.7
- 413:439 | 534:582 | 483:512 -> 2.8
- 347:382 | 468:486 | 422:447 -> -0.9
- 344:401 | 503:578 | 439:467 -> 0.6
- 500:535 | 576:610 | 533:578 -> -1.1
